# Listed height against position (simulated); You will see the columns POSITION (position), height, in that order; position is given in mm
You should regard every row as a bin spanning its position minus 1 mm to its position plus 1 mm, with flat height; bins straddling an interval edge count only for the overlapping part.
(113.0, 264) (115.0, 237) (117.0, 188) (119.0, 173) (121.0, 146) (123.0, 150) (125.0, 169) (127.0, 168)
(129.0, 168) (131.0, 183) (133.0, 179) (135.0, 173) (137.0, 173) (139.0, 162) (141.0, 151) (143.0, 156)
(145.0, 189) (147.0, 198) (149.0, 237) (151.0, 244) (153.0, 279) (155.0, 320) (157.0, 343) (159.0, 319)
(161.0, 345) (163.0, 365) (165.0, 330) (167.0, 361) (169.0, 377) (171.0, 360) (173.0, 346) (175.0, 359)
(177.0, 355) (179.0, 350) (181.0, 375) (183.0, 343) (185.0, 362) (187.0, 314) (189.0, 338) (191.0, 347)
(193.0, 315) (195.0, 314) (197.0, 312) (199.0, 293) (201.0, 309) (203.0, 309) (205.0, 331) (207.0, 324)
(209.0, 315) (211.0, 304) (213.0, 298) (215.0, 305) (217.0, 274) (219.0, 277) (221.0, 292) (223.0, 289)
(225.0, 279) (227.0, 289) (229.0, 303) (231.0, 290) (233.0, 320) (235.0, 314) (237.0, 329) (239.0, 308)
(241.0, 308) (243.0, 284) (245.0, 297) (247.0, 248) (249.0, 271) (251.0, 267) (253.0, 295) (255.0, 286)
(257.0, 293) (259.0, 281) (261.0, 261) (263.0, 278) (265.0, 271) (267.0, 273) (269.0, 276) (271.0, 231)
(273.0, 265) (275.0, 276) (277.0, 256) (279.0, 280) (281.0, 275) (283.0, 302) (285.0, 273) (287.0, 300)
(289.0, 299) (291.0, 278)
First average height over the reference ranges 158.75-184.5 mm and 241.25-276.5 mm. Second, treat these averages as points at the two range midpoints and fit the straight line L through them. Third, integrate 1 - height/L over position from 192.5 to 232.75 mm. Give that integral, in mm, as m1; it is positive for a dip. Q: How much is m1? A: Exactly 1.9 mm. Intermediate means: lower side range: 354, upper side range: 274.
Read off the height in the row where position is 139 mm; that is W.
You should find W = 162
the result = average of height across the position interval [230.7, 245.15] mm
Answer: 308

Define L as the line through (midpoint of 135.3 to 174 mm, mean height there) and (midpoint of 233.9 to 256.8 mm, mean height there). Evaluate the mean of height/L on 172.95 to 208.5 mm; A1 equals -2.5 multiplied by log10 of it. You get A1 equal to -0.18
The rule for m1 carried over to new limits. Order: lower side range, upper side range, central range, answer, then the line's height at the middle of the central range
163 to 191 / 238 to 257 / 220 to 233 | 0.5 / 305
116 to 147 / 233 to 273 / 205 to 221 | -3.6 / 246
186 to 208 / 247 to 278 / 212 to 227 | 0.7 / 302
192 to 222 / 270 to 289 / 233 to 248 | -0.5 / 291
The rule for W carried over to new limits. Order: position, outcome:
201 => 309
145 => 189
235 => 314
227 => 289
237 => 329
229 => 303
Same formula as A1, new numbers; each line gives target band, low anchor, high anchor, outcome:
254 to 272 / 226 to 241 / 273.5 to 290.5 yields 0.08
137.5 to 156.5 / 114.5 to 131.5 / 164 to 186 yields 0.20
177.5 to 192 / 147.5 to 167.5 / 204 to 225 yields -0.14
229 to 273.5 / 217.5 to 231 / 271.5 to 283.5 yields -0.02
